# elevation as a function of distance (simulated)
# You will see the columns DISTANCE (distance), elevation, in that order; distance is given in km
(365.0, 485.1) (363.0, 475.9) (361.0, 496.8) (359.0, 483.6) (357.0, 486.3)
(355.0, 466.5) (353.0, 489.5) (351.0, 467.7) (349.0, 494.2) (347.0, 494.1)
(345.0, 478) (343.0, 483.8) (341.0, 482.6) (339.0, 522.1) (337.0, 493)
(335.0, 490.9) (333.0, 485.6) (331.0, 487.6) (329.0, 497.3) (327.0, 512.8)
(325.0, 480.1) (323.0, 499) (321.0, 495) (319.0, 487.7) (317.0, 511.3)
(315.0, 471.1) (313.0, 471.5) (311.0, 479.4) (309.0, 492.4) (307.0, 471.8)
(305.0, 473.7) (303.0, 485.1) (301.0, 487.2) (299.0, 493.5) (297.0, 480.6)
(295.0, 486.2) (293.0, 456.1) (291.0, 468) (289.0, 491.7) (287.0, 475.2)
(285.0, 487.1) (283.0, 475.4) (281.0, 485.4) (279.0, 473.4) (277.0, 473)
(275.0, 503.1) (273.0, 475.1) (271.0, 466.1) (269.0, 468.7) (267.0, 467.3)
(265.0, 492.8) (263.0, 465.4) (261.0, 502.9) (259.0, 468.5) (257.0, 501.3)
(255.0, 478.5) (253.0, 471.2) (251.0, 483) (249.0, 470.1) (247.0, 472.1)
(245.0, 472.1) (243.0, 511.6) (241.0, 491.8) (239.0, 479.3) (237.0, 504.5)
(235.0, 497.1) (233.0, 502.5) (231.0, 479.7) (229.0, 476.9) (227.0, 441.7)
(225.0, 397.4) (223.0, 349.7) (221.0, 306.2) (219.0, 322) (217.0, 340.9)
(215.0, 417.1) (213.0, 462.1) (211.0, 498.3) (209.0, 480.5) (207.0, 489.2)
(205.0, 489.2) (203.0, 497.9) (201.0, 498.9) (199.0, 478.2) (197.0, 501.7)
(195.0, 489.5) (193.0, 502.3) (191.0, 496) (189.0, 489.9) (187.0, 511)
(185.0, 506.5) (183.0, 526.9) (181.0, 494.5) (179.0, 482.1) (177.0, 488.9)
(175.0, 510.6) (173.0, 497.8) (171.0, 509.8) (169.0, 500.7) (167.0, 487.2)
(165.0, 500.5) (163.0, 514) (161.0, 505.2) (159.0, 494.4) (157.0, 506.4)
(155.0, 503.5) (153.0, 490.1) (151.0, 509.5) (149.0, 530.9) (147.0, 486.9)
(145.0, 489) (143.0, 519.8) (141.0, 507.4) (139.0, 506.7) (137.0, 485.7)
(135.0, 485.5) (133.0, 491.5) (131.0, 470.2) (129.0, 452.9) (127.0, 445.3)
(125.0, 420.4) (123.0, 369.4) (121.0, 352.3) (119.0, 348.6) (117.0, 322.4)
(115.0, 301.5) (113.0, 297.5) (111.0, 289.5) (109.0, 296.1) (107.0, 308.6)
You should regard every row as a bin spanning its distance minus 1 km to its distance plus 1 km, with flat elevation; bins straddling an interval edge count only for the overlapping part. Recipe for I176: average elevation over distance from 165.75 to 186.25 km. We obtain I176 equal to 501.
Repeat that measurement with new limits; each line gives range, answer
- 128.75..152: 496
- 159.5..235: 472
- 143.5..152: 505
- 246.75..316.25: 479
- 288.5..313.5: 480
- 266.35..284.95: 477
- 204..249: 450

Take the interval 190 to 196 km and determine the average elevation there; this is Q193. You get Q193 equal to 496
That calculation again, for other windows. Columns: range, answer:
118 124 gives 357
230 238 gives 496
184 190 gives 502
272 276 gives 489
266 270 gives 468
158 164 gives 505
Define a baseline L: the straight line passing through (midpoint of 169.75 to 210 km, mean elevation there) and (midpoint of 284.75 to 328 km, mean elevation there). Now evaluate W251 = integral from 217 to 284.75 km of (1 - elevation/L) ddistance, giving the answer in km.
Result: 3.8 km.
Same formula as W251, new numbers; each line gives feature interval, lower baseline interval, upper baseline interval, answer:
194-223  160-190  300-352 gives 3.2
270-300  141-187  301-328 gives 0.7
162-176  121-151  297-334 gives -0.8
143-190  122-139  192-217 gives -3.6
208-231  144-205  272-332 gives 3.9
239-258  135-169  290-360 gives 0.4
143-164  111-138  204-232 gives -5.0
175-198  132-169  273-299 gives -0.2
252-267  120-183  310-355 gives 0.2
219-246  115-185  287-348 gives 1.7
